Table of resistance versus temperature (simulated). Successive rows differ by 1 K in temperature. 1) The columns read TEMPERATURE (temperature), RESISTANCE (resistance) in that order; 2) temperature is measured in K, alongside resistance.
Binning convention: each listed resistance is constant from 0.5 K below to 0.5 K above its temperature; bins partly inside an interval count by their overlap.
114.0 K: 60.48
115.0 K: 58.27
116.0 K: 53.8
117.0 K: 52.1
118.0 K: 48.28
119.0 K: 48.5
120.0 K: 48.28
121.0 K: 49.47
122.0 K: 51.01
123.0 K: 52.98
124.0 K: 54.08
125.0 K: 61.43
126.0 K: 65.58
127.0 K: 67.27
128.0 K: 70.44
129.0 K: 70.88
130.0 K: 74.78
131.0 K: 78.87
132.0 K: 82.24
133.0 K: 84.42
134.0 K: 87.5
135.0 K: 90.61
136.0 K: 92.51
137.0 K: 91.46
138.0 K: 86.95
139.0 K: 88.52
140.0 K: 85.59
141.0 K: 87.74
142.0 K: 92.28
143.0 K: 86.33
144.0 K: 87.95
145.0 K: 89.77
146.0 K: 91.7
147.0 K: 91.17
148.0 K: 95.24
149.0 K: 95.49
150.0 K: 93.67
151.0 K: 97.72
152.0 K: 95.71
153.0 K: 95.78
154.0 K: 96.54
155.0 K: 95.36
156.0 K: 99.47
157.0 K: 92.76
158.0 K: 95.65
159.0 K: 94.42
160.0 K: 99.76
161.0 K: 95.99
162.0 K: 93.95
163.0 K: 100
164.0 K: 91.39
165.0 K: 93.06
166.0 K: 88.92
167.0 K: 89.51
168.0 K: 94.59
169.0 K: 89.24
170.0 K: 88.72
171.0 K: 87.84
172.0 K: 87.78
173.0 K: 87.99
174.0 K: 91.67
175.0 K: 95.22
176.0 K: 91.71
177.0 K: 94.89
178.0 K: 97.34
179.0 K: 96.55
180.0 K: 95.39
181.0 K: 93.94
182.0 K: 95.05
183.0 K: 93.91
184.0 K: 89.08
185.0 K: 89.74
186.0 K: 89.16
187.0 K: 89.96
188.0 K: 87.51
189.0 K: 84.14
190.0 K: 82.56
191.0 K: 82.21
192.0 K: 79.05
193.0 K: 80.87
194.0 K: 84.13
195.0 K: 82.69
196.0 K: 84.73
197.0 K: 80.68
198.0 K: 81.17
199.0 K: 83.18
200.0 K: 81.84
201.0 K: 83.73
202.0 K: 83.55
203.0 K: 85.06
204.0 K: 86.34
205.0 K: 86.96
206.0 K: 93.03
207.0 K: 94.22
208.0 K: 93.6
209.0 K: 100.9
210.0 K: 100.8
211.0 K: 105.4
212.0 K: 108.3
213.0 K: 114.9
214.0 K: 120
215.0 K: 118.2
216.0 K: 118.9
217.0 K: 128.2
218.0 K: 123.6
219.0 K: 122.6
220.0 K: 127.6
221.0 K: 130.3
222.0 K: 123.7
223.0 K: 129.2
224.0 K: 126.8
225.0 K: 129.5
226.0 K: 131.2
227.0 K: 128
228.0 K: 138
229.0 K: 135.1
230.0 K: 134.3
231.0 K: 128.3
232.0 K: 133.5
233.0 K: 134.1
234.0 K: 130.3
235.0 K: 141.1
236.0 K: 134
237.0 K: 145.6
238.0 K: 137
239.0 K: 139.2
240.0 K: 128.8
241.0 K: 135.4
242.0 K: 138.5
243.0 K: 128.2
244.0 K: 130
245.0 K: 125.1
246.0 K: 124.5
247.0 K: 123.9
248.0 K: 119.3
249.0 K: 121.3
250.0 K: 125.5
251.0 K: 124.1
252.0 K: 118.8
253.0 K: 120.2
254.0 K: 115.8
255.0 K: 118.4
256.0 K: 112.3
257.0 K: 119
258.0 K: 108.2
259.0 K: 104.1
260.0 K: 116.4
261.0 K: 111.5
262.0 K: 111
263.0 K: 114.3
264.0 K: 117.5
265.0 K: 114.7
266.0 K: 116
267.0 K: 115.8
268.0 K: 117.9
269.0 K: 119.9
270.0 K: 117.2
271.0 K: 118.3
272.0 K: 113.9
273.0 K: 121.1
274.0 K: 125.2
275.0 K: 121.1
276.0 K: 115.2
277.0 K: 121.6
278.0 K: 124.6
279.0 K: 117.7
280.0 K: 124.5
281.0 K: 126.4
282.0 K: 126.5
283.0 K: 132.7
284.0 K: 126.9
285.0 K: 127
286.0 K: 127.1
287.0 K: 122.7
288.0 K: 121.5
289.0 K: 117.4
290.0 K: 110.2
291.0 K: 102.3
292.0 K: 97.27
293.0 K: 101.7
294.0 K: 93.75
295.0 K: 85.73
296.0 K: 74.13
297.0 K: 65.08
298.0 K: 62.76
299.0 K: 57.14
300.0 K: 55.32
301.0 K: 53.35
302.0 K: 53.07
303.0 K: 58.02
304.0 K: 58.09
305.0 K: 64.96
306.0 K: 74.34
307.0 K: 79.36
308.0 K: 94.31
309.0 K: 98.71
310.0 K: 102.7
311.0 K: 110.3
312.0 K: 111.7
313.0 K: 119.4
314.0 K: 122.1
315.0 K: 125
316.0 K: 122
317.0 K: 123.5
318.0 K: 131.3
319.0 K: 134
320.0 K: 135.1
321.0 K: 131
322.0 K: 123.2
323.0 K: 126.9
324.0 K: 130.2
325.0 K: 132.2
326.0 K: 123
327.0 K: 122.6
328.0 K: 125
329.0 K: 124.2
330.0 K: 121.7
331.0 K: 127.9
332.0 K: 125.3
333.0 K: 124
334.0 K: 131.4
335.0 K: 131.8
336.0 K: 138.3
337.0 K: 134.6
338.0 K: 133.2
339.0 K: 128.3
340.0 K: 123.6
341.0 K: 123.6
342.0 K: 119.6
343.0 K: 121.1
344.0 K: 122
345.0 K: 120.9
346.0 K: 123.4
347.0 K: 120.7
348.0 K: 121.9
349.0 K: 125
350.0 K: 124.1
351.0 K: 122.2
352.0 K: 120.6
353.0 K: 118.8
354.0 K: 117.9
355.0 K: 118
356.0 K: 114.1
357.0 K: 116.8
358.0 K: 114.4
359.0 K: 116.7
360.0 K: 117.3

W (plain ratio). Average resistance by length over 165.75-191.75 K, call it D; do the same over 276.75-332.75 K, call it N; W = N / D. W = 1.2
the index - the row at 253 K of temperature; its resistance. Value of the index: 120.2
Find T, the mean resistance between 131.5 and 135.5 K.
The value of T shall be 86.2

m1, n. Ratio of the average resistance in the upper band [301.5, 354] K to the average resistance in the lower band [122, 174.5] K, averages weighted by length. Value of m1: 1.34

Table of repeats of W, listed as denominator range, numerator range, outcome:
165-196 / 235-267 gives 1.37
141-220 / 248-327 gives 1.16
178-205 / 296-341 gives 1.25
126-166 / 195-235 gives 1.24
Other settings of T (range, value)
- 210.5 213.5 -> 110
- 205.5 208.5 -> 93.6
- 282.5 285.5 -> 129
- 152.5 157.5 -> 96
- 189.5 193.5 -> 81.2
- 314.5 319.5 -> 127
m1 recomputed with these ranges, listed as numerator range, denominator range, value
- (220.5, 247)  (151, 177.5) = 1.41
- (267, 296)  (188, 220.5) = 1.21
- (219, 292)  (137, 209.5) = 1.37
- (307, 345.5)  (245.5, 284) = 1.03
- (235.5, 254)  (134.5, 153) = 1.41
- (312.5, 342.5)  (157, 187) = 1.37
